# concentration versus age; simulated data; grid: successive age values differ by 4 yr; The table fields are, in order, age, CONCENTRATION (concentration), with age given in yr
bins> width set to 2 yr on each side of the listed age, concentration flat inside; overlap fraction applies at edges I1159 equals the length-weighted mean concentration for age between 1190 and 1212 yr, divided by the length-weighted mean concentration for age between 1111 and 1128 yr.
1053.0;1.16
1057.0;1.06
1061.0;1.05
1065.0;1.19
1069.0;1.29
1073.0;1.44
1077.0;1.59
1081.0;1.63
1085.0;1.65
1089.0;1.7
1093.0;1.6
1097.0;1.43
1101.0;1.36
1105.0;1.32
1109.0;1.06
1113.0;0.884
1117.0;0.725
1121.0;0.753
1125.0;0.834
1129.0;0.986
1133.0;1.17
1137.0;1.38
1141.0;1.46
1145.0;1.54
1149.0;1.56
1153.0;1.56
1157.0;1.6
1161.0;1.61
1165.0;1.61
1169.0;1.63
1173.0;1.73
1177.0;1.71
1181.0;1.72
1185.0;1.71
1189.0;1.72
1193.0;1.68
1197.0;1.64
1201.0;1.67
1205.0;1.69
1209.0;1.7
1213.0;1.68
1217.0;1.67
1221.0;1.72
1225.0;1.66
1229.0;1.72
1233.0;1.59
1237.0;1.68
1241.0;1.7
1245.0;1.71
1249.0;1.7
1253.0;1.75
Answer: 2.07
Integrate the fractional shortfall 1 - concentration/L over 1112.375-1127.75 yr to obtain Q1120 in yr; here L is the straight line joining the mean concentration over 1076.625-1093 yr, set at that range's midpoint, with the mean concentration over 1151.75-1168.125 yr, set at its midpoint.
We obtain 7.79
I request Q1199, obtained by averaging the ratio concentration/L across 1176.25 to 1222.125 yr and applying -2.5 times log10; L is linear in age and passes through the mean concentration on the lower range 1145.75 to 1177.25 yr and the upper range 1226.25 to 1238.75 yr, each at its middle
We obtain -0.03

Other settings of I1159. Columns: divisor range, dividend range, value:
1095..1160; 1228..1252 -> 1.37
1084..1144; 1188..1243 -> 1.38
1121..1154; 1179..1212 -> 1.33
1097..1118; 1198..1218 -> 1.50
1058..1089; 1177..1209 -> 1.20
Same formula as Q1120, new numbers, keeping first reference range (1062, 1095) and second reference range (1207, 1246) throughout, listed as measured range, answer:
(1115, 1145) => 9.35 yr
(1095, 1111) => 2.46 yr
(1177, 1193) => -0.79 yr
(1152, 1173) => -0.18 yr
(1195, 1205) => -0.08 yr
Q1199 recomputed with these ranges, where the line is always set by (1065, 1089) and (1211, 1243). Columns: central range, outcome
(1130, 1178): 0.04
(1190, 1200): -0.02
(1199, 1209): -0.02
